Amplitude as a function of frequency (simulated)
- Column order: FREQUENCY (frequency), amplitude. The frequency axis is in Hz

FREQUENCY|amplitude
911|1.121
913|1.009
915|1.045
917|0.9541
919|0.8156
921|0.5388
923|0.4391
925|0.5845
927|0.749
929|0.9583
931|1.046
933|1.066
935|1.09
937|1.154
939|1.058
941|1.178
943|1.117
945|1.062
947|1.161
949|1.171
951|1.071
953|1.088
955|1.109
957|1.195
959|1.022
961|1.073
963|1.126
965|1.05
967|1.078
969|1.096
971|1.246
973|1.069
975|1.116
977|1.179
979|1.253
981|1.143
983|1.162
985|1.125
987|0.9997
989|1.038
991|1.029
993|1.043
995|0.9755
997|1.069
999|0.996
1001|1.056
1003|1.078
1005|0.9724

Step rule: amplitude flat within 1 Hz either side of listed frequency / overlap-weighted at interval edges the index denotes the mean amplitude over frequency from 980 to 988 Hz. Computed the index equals 1.11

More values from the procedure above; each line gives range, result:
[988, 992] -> 1.03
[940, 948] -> 1.13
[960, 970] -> 1.08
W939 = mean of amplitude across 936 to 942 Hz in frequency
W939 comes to 1.13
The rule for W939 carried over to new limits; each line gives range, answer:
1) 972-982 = 1.15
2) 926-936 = 0.982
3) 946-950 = 1.17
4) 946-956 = 1.12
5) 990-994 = 1.04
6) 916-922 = 0.769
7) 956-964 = 1.1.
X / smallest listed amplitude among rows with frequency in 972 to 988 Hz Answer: 0.9997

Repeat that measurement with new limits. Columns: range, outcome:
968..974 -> 1.069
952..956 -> 1.088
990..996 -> 0.9755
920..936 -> 0.4391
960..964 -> 1.073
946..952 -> 1.071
